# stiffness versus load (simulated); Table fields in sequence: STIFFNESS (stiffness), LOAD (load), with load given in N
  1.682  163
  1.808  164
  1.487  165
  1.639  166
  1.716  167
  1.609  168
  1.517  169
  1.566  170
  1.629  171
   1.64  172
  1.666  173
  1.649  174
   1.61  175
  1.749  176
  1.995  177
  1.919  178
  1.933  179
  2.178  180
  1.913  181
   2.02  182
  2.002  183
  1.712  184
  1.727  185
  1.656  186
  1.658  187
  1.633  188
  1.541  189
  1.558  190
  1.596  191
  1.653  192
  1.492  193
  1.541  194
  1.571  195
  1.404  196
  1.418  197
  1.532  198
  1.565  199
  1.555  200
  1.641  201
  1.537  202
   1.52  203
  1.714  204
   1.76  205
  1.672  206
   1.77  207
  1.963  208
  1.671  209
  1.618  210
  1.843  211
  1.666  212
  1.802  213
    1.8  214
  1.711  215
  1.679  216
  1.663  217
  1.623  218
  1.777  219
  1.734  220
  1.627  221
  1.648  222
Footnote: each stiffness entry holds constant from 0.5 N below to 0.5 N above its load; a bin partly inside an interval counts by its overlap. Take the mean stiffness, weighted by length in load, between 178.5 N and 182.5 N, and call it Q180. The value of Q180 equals 2.01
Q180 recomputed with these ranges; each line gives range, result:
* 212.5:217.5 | 1.73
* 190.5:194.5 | 1.57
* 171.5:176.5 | 1.66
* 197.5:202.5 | 1.57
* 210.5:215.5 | 1.76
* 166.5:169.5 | 1.61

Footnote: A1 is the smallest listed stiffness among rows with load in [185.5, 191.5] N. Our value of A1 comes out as 1.541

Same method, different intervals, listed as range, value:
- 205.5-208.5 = 1.672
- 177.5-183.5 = 1.913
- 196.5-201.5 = 1.418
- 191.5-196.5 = 1.404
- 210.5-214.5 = 1.666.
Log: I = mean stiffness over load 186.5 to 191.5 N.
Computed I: 1.6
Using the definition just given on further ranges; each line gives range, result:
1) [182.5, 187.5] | 1.75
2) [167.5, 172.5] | 1.59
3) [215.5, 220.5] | 1.7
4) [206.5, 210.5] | 1.76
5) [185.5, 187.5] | 1.66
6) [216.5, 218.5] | 1.64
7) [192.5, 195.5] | 1.53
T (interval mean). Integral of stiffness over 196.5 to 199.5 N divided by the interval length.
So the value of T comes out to 1.51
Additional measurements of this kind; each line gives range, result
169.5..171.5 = 1.6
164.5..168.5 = 1.61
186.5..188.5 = 1.65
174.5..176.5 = 1.68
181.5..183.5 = 2.01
